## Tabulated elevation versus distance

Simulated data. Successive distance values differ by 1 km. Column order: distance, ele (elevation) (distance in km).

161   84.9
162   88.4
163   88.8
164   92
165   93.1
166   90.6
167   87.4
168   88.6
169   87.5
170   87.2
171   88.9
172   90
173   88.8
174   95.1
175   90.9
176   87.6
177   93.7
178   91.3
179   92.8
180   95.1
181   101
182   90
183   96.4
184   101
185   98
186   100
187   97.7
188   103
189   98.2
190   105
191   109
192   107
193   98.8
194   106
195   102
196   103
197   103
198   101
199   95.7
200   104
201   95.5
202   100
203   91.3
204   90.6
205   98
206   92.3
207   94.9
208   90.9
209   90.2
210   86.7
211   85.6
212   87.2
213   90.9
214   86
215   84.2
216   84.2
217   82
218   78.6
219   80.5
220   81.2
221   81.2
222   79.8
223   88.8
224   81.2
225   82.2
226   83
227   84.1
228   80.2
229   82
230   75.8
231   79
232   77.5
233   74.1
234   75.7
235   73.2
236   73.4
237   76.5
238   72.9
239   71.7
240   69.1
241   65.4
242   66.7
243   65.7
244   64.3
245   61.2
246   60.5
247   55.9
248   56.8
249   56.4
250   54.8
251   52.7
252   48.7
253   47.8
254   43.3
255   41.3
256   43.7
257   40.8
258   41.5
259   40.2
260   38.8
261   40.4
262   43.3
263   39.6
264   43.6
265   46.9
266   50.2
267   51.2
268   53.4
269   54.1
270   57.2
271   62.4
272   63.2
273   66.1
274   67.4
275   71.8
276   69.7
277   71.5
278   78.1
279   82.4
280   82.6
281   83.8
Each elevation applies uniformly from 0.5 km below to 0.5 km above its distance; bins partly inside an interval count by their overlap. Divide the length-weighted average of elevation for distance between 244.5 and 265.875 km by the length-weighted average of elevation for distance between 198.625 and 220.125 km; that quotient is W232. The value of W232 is 0.53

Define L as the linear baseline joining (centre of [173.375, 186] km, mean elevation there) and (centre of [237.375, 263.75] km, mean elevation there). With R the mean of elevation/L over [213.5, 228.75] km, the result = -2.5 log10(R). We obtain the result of -0.17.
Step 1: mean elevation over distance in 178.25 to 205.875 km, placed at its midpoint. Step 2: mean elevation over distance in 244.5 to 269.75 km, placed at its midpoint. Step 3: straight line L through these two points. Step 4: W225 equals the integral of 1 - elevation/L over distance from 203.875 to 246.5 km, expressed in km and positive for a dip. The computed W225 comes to -3.8 km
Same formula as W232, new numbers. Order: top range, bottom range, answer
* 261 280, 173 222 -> 0.64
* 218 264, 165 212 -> 0.67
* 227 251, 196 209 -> 0.72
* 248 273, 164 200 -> 0.51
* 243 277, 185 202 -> 0.52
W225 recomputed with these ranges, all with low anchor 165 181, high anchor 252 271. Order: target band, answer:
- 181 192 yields -2.1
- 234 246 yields -2.6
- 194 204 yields -2.8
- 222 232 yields -2.8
